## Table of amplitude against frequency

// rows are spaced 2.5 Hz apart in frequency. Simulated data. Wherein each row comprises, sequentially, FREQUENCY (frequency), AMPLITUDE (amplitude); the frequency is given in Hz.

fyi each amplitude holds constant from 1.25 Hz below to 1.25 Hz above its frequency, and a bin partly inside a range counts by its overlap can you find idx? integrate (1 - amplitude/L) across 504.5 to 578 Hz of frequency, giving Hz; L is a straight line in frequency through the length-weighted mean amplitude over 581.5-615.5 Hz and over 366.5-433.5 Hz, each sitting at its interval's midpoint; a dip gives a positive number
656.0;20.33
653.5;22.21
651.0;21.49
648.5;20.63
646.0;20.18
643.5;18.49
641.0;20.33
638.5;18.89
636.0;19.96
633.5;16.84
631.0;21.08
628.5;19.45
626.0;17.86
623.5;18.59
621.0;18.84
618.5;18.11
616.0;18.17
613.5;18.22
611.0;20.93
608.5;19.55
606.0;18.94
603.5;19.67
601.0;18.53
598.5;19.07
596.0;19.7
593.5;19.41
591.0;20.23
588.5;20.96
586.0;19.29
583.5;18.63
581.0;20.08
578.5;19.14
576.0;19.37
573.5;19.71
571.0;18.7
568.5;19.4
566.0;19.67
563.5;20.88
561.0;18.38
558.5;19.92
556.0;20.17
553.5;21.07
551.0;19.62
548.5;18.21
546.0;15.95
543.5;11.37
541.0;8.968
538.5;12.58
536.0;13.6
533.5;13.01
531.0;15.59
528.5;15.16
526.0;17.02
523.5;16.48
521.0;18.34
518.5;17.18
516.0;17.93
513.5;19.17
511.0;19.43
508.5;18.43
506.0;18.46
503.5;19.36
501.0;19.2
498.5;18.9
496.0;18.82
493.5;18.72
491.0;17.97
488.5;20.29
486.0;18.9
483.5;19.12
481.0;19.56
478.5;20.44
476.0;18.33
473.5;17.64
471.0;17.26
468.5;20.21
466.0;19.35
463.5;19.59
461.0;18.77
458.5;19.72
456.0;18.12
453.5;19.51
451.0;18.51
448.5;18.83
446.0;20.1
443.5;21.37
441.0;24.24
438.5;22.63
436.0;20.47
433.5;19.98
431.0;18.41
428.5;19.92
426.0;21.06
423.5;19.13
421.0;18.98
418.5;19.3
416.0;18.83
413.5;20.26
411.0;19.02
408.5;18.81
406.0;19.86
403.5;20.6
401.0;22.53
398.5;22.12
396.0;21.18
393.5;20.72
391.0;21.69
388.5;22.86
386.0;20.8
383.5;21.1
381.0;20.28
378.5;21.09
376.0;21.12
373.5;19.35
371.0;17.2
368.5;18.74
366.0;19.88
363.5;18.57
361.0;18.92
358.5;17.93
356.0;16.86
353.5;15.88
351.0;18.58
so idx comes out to 8.47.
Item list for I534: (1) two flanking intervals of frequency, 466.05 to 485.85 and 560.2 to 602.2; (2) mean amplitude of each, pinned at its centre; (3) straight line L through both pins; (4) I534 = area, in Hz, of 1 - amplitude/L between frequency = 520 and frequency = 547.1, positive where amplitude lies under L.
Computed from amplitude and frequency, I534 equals 6.93 Hz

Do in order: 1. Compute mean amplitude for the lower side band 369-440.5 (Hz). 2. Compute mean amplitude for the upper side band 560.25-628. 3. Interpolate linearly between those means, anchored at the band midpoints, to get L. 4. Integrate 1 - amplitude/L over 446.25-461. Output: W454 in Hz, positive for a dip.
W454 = 0.8 Hz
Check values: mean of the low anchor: 20.4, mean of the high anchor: 19.3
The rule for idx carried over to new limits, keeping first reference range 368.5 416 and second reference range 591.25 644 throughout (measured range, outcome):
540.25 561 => 2.5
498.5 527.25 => 2.1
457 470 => 0.4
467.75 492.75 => 1.3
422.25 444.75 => -0.6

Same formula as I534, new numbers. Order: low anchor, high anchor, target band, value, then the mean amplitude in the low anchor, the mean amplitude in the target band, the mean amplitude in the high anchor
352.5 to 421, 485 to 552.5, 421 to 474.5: -3.5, 19.8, 19.7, 17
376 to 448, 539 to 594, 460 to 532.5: 3.8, 20.6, 18.4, 18.5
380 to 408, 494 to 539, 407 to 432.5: 1.2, 21.2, 19.4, 17.3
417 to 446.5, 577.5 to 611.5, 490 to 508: 1.2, 20.5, 18.8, 19.6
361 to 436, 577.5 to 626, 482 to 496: 0.5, 20.1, 19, 19.2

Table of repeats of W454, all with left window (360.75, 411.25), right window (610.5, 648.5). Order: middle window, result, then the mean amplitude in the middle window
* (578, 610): -0.38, 19.5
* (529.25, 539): 2.85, 13.9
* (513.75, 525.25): 1.20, 17.6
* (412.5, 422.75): 0.45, 19.3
